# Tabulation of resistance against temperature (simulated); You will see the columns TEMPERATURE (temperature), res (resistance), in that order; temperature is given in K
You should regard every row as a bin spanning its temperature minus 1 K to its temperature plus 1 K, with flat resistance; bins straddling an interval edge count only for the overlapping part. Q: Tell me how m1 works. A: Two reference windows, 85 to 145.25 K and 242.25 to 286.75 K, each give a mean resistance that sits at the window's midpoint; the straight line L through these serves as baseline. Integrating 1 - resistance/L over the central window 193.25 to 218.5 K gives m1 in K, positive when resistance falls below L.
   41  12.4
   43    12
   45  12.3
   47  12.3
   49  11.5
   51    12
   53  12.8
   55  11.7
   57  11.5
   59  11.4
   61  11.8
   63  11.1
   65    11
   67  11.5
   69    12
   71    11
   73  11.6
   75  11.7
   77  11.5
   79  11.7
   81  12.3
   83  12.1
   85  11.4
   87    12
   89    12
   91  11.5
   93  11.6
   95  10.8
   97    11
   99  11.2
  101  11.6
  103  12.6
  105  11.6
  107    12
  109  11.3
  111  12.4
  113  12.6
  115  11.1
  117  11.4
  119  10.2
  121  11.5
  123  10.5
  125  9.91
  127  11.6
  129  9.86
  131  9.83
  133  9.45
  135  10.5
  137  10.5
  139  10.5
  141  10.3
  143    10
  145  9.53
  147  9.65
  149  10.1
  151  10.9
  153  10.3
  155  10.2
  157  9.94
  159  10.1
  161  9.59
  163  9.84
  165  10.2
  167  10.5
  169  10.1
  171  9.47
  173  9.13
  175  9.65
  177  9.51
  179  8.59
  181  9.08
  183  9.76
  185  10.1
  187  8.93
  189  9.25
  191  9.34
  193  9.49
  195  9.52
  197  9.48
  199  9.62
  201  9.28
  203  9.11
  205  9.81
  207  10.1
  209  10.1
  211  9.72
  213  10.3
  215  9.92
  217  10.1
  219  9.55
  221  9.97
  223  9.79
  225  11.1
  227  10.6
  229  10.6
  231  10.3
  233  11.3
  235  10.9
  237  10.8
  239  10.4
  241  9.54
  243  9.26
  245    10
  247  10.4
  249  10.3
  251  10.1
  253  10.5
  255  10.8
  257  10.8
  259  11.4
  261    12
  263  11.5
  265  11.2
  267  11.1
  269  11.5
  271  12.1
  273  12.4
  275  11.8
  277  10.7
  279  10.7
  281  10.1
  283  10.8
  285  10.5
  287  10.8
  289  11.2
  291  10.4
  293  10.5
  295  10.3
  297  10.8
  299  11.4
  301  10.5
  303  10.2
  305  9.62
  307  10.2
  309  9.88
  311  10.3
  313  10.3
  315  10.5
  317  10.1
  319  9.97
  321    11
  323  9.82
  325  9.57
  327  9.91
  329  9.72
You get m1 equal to 2.82 K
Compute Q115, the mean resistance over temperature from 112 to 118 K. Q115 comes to 11.7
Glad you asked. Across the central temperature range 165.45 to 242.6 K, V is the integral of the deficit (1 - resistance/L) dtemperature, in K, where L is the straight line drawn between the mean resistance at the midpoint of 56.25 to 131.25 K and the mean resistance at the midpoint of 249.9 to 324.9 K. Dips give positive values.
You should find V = 8.2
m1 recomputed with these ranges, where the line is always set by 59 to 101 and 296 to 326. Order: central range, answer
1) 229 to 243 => 0.31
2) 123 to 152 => 2.65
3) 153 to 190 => 4.56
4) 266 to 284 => -1.32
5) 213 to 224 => 0.89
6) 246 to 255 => 0.19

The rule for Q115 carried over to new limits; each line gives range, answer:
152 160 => 10.1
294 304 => 10.6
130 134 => 9.64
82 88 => 11.8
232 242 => 10.6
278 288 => 10.6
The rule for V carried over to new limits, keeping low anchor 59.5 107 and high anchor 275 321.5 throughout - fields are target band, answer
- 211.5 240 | 1.24 K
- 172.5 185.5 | 2.01 K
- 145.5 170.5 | 2.50 K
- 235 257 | 1.01 K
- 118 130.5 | 0.90 K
